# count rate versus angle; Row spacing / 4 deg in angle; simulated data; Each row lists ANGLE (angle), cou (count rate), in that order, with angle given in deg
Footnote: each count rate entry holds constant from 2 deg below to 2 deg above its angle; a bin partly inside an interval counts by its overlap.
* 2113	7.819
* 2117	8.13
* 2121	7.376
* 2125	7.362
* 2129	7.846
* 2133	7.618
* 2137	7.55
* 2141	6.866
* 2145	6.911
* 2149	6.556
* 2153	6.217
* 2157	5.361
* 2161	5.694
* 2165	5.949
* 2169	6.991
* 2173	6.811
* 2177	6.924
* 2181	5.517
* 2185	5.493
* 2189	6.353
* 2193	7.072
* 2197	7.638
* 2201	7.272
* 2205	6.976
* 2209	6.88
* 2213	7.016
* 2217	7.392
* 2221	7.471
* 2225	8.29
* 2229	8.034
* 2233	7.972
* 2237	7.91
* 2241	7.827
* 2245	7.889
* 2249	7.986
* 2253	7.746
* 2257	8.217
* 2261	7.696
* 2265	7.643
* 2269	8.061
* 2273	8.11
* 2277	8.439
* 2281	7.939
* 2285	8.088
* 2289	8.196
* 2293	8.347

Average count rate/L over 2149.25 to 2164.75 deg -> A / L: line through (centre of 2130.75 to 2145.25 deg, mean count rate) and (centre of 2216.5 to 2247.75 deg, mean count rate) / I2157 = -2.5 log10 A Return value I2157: 0.252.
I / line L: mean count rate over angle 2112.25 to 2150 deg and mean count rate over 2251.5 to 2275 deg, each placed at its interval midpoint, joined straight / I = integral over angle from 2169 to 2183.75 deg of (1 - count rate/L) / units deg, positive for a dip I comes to 2.21 deg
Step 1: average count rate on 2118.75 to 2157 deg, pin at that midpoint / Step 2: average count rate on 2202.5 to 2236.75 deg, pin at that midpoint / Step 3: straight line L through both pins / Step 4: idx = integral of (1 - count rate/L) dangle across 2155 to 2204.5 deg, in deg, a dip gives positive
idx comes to 5.8 deg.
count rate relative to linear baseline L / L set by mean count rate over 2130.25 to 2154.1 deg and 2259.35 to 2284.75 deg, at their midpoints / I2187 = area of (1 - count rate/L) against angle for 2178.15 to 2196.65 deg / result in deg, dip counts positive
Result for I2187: 2.7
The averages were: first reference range 7.01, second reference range 7.99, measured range 6.28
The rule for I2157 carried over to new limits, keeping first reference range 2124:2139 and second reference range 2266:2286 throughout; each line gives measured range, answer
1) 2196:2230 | 0.07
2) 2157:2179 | 0.21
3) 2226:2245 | 0.00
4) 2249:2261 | 0.01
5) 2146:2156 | 0.21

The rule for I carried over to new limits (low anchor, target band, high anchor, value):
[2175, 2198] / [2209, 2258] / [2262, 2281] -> -3.0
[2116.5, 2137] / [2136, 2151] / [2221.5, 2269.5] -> 1.4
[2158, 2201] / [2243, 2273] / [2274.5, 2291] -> -0.6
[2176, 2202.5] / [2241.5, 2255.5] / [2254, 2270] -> -0.4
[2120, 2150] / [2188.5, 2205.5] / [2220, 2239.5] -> 1.3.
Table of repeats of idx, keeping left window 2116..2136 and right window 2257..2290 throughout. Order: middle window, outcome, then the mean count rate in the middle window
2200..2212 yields 1.3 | 7.02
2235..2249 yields 0.1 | 7.89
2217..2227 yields 0.1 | 7.78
